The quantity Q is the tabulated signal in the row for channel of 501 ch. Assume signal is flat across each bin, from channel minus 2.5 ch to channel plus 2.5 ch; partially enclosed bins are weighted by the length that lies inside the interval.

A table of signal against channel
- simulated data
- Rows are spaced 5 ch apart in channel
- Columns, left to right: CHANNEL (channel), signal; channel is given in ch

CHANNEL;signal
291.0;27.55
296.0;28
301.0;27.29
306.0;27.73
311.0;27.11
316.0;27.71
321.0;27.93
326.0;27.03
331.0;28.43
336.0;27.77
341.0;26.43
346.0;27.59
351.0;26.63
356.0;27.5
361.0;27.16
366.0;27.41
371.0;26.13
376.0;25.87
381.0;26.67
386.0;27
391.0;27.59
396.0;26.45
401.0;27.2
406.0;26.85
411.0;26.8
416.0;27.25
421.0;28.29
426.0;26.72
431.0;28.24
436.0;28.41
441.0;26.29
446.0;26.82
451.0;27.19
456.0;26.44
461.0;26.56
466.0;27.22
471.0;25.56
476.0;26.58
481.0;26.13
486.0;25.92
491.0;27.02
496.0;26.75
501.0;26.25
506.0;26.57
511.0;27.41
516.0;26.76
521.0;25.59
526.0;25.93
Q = 26.25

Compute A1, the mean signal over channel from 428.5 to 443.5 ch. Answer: 27.6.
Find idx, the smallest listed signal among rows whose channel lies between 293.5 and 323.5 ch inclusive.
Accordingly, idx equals 27.11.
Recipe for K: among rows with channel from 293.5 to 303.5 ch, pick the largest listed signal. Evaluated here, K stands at 28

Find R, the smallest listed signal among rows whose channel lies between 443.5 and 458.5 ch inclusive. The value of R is 26.44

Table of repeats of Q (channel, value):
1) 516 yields 26.76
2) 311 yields 27.11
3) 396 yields 26.45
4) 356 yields 27.5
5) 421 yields 28.29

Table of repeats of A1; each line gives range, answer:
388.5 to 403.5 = 27.1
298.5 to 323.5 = 27.6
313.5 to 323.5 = 27.8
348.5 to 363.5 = 27.1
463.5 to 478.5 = 26.5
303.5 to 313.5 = 27.4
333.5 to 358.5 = 27.2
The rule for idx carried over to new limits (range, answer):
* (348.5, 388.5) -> 25.87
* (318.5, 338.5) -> 27.03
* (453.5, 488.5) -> 25.56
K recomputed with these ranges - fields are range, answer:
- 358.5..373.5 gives 27.41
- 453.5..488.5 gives 27.22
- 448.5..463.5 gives 27.19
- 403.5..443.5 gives 28.41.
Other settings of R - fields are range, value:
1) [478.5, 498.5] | 25.92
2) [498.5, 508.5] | 26.25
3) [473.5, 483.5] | 26.13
